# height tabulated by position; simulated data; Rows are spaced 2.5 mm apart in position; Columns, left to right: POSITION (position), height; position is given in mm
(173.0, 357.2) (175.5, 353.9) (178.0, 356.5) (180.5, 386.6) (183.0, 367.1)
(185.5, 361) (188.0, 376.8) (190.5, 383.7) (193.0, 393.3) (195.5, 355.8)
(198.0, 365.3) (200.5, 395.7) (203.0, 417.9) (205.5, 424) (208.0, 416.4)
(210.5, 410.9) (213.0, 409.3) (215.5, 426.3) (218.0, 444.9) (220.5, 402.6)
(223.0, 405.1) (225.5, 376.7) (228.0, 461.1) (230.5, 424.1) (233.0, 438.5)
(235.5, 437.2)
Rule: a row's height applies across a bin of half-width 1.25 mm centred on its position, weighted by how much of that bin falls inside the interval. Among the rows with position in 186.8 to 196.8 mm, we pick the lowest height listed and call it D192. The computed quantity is 355.8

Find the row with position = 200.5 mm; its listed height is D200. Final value 395.7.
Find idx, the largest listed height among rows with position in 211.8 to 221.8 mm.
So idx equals 444.9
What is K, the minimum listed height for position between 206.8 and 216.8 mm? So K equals 409.3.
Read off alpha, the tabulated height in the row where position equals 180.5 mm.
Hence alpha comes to 386.6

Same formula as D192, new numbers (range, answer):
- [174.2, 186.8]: 353.9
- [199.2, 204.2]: 395.7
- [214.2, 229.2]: 376.7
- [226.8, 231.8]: 424.1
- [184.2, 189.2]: 361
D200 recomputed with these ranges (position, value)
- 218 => 444.9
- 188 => 376.8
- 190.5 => 383.7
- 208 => 416.4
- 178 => 356.5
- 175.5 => 353.9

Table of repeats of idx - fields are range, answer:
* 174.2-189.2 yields 386.6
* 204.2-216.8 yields 426.3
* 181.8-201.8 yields 395.7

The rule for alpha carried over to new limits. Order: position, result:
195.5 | 355.8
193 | 393.3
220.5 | 402.6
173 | 357.2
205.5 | 424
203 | 417.9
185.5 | 361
